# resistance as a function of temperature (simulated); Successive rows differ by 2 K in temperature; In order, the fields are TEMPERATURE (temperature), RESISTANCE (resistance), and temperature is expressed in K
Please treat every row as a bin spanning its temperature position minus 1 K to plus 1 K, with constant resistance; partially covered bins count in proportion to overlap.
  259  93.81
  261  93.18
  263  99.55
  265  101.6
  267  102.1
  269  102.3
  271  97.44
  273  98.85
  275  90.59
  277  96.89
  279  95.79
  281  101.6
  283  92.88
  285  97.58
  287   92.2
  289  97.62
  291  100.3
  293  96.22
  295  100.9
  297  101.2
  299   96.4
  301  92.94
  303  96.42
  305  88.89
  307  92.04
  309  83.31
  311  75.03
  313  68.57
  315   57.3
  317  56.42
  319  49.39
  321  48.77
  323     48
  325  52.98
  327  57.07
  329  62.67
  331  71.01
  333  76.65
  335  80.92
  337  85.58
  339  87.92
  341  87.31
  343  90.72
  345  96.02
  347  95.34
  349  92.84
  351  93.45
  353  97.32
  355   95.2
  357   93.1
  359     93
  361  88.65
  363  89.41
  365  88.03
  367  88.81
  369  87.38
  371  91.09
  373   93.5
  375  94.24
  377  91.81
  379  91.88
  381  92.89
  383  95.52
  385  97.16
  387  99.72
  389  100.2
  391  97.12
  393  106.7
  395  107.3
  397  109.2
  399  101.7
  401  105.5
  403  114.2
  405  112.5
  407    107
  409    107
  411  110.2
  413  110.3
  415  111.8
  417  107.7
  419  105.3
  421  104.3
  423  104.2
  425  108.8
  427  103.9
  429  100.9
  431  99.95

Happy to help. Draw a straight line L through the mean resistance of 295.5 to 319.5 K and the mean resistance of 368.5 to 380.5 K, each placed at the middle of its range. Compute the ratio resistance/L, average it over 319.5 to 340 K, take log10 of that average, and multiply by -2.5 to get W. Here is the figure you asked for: 0.26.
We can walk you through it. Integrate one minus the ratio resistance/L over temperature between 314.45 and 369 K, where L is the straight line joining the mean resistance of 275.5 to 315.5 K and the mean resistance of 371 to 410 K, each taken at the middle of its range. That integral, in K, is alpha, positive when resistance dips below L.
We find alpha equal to 9.9 K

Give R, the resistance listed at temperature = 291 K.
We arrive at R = 100.3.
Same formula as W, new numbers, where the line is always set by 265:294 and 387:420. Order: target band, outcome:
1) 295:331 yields 0.34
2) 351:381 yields 0.14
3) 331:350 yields 0.17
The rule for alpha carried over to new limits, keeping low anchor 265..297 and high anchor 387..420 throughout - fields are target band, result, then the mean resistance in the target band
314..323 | 4.3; 52.4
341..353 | 1.1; 93.4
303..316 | 2.7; 79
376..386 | 1.1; 93.9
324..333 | 3.4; 62.7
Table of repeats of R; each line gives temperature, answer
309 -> 83.31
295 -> 100.9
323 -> 48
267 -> 102.1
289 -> 97.62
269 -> 102.3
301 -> 92.94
